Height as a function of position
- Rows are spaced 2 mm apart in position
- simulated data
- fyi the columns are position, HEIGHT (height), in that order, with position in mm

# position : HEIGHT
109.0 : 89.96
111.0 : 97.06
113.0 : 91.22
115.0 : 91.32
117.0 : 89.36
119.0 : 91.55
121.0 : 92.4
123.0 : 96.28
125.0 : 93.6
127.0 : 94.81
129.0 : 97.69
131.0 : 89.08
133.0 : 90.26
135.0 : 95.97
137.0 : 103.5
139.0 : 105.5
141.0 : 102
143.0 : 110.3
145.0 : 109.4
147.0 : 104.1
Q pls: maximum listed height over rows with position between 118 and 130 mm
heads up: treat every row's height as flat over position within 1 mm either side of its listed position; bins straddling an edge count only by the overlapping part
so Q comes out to 97.69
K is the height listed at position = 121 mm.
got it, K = 92.4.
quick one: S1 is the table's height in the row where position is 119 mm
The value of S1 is 91.55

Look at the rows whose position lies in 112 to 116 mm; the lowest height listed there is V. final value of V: 91.22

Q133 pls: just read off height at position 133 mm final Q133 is 90.26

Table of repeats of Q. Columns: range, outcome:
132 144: 110.3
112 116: 91.32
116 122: 92.4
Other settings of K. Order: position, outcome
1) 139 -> 105.5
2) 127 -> 94.81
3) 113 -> 91.22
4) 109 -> 89.96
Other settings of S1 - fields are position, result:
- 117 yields 89.36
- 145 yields 109.4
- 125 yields 93.6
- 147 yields 104.1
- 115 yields 91.32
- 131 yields 89.08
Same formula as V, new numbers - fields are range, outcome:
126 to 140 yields 89.08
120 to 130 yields 92.4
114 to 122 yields 89.36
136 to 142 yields 102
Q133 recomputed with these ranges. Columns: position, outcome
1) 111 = 97.06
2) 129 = 97.69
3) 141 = 102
